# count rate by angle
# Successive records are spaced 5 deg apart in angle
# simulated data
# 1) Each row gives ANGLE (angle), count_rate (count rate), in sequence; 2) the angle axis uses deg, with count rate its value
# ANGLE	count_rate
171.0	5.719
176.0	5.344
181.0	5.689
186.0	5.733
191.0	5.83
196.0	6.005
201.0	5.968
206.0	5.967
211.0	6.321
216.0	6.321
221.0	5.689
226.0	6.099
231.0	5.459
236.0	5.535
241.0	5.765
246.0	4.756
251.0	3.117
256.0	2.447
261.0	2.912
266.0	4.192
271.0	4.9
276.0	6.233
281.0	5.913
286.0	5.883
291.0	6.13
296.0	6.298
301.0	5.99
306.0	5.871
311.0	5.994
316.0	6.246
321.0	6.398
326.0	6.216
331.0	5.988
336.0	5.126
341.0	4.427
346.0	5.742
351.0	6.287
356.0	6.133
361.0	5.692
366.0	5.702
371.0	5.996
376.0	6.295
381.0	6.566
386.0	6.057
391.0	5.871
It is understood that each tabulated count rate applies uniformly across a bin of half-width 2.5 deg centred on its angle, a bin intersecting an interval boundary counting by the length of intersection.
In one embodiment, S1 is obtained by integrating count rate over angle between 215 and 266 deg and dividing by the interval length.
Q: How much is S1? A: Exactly 4.74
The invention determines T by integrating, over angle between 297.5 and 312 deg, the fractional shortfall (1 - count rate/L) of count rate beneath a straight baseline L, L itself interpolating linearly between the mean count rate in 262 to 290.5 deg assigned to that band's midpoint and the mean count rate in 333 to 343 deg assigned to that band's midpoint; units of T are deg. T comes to -2.42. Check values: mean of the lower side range 5.34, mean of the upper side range 4.85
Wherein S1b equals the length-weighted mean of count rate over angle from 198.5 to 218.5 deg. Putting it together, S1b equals 6.14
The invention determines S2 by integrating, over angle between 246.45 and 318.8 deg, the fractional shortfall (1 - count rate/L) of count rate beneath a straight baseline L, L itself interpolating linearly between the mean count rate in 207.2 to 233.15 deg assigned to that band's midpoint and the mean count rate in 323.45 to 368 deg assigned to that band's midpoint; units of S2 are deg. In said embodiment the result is 8.5 deg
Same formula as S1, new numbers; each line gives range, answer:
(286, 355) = 5.91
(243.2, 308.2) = 4.97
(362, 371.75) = 5.8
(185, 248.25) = 5.81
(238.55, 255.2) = 4.33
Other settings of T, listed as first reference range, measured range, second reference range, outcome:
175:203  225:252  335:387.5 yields 2.9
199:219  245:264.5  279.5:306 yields 9.1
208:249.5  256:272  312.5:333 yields 6.0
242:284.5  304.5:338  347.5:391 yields -4.4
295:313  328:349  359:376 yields 2.0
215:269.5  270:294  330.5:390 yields -3.7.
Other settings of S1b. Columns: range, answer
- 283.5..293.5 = 6.01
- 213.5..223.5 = 6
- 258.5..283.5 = 4.83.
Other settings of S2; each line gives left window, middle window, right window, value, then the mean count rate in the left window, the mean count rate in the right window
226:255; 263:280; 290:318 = 1.2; 4.9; 6.08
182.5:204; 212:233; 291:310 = 0.0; 5.88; 6.06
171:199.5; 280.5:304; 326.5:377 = -1.3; 5.73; 5.74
